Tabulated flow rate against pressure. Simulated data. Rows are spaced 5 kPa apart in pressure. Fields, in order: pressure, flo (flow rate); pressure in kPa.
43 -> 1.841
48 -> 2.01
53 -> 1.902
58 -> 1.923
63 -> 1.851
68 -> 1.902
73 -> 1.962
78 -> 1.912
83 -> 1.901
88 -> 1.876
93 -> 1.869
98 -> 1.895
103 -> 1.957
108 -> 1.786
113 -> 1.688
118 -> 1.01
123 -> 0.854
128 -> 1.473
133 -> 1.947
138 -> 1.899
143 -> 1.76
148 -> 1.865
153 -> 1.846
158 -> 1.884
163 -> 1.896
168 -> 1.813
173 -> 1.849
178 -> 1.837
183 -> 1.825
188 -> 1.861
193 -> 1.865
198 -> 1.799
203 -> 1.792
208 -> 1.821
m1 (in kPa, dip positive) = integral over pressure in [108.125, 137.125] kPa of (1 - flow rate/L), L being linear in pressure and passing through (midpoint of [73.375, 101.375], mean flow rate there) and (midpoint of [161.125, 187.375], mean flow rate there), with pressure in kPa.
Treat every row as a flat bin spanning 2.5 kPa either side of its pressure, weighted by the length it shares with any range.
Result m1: 6.5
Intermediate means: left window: 1.9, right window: 1.84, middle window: 1.45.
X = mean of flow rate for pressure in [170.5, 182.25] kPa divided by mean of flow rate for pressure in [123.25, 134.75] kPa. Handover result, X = 1.21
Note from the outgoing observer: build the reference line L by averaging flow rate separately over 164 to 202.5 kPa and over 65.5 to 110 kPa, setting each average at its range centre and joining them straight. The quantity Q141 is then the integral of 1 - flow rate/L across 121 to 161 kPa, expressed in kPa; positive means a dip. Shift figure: 3.4 kPa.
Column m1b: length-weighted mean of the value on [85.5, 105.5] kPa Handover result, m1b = 1.9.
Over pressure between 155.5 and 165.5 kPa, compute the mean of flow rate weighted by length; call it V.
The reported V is 1.89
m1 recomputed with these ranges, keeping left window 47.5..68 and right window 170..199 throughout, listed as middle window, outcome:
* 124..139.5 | 1.6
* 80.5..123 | 4.3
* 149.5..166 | -0.2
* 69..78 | -0.2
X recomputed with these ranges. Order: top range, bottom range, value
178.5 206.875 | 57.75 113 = 0.97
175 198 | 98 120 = 1.11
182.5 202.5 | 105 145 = 1.18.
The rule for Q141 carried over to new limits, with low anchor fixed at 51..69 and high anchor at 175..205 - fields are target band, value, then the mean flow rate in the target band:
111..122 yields 3.5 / 1.27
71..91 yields -0.3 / 1.91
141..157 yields 0.2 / 1.83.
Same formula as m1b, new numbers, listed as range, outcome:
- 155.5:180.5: 1.86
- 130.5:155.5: 1.86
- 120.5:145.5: 1.59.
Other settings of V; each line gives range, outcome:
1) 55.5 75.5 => 1.91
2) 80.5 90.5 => 1.89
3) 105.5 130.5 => 1.36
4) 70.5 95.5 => 1.9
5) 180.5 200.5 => 1.84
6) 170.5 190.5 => 1.84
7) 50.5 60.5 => 1.91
